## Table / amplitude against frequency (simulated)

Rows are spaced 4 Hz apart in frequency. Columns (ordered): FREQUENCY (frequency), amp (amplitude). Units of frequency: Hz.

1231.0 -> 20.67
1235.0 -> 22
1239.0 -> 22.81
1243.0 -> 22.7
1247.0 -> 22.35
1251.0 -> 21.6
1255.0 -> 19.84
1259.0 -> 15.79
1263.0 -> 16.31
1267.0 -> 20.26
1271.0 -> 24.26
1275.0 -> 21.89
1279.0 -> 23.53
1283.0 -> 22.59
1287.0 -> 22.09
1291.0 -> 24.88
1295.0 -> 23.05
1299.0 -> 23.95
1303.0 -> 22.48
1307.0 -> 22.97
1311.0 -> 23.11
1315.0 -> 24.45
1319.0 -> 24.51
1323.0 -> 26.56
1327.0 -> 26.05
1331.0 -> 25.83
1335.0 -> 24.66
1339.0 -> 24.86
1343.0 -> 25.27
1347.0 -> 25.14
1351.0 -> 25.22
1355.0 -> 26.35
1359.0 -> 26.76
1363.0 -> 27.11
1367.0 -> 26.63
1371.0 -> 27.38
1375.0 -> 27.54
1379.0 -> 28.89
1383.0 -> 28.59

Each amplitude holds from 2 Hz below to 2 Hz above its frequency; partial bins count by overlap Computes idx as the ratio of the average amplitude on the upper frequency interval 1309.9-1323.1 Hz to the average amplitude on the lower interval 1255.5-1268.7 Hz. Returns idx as 1.39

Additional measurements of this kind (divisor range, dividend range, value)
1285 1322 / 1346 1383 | 1.14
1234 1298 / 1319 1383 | 1.21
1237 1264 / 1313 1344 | 1.24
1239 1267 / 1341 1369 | 1.30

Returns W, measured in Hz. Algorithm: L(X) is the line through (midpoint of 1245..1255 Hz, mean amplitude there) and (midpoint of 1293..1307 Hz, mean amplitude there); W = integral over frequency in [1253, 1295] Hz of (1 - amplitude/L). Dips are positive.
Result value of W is 2.08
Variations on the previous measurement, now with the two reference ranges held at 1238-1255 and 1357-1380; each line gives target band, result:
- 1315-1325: 0.0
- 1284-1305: 0.7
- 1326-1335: 0.0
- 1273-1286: 0.5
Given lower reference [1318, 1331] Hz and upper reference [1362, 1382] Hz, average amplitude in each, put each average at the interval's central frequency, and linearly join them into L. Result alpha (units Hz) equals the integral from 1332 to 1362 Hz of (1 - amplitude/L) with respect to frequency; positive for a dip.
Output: 1.3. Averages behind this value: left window 25.8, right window 27.6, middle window 25.5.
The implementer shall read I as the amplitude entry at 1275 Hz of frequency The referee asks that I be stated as 21.89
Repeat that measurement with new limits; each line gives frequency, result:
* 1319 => 24.51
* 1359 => 26.76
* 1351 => 25.22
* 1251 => 21.6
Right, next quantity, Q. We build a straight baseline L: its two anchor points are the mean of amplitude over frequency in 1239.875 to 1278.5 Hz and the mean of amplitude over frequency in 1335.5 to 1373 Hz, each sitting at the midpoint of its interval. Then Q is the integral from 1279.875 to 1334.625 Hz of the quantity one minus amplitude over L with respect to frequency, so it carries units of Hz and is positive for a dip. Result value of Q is -1.5 Hz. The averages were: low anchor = 20.7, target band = 24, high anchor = 26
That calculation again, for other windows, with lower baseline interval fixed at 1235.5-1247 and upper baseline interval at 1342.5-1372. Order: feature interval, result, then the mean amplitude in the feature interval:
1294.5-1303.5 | 0.4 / 23.3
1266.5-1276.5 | 0.5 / 22.4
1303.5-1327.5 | 0.5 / 24.4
